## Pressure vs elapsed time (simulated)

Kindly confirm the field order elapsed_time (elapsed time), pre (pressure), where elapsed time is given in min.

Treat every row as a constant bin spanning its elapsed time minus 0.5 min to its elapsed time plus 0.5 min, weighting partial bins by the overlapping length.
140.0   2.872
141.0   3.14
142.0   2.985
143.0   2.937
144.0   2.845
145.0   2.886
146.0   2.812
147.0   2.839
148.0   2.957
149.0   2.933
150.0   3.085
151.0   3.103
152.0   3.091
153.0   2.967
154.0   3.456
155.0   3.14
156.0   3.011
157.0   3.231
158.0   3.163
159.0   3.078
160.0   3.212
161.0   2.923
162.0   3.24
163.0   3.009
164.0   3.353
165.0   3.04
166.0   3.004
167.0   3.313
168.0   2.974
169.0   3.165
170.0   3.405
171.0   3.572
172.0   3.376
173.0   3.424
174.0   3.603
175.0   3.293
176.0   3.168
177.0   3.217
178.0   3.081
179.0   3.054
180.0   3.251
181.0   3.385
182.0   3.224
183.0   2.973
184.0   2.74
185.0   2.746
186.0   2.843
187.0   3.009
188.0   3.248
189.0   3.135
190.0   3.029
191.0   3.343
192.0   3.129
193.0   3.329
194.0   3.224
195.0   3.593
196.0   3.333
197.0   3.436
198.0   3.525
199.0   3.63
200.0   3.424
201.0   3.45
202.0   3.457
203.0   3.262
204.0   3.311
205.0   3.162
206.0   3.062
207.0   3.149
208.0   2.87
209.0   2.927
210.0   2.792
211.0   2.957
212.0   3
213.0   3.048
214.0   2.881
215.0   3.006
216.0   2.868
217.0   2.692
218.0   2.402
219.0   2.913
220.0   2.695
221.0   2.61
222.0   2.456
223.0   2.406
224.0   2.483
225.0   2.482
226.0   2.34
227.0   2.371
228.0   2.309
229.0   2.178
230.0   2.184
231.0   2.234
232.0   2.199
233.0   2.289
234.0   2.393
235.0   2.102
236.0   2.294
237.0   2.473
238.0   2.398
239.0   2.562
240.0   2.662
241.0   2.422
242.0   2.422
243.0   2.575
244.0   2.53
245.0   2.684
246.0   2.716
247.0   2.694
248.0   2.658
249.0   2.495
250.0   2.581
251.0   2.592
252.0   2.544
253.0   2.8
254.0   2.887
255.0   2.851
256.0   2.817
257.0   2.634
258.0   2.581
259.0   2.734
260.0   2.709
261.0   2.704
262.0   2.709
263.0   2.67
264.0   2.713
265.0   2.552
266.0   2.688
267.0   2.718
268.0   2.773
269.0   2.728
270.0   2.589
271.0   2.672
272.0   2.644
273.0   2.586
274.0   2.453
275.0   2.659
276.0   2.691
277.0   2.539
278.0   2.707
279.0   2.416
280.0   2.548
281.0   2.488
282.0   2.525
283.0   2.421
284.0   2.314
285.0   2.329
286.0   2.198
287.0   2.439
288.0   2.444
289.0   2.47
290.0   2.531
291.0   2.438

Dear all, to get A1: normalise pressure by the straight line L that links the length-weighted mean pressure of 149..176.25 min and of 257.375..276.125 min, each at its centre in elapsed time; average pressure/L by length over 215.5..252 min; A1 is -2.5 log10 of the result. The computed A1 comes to 0.14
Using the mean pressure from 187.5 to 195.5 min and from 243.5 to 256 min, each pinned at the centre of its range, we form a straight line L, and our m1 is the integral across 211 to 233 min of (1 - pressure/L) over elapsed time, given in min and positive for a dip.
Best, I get 2.9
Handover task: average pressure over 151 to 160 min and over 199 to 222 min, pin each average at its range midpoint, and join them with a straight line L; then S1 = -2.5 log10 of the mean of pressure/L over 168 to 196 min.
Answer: -0.04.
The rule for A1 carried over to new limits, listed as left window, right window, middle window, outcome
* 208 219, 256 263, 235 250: 0.092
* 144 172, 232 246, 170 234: -0.084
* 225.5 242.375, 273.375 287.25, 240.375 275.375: -0.101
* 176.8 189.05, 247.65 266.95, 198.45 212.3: -0.081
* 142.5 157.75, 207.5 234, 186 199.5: -0.189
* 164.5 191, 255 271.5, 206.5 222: 0.046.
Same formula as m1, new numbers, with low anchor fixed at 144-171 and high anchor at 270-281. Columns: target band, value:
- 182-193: -0.28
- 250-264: -0.21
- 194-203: -1.65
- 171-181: -0.92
